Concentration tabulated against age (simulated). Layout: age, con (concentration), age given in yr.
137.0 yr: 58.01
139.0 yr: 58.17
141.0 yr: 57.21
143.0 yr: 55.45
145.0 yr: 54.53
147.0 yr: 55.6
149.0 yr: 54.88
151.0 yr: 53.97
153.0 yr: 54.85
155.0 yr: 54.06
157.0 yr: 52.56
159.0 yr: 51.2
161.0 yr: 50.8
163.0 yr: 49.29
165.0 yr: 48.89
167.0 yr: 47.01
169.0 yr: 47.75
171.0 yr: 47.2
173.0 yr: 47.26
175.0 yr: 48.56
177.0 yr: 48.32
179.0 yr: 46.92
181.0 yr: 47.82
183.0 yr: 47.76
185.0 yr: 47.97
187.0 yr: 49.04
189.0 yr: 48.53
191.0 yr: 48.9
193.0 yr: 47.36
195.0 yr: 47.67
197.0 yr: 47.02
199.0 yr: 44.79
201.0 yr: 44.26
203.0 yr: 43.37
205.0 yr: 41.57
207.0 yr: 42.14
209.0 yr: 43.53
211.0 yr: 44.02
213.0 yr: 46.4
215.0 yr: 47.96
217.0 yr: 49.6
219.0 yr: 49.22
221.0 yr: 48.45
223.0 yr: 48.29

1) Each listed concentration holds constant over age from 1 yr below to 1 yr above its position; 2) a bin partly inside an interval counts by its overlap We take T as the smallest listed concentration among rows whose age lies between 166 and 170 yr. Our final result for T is 47.01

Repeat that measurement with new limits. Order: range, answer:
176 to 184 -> 46.92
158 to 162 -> 50.8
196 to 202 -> 44.26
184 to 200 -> 44.79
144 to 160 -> 51.2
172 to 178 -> 47.26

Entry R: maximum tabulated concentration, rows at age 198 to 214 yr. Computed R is 46.4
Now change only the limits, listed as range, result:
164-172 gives 48.89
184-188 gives 49.04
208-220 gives 49.6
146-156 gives 55.6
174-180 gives 48.56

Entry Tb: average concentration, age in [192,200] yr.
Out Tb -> 46.7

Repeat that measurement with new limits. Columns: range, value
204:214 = 43.5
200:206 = 43.1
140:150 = 55.5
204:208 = 41.9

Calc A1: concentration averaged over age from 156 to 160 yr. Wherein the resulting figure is 51.9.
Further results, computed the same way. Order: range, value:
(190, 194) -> 48.1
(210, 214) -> 45.2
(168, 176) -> 47.7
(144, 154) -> 54.8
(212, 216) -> 47.2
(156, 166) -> 50.5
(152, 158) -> 53.8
